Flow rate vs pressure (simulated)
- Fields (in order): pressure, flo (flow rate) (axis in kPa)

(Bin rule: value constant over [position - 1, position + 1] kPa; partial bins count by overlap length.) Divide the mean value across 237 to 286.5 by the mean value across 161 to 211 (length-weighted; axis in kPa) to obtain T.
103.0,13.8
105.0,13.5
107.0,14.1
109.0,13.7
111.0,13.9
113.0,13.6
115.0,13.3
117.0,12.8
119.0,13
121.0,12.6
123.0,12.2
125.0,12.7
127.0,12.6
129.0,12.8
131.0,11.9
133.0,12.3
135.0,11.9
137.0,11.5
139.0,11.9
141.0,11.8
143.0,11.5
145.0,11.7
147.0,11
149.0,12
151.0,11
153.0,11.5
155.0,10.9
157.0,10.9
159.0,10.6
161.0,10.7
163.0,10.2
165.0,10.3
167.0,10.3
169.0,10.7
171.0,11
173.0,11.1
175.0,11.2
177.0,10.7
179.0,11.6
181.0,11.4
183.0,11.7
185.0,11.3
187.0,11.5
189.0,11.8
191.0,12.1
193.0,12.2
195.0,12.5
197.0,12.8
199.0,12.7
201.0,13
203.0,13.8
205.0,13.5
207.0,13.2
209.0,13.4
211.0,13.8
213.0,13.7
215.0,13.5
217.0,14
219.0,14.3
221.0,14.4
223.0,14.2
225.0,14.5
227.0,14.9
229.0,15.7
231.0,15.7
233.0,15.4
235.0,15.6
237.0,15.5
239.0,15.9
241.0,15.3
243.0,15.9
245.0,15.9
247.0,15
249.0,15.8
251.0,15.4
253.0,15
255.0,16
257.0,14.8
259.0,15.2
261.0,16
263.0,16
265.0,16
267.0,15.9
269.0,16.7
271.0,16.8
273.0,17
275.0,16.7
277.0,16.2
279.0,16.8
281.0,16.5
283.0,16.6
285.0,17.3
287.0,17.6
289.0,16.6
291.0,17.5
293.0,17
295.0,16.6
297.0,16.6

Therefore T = 1.35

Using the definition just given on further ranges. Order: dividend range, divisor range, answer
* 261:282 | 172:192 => 1.44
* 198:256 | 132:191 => 1.30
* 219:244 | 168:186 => 1.36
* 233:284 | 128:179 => 1.41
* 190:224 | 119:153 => 1.12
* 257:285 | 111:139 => 1.30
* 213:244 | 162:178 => 1.40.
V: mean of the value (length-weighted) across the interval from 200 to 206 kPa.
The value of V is 13.4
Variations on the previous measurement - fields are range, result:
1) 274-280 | 16.6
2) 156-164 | 10.6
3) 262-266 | 16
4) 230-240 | 15.6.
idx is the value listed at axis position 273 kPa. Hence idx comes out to 17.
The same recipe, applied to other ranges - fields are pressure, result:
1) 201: 13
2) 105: 13.5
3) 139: 11.9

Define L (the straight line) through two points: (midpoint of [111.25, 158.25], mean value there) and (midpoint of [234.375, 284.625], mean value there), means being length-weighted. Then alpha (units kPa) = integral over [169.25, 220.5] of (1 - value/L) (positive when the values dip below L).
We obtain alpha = 5.5 kPa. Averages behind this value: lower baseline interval 12.1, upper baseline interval 16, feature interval 12.5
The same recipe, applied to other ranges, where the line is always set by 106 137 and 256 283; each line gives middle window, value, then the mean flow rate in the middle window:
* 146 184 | 7.8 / 11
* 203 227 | 1.7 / 13.9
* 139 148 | 1.2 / 11.5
